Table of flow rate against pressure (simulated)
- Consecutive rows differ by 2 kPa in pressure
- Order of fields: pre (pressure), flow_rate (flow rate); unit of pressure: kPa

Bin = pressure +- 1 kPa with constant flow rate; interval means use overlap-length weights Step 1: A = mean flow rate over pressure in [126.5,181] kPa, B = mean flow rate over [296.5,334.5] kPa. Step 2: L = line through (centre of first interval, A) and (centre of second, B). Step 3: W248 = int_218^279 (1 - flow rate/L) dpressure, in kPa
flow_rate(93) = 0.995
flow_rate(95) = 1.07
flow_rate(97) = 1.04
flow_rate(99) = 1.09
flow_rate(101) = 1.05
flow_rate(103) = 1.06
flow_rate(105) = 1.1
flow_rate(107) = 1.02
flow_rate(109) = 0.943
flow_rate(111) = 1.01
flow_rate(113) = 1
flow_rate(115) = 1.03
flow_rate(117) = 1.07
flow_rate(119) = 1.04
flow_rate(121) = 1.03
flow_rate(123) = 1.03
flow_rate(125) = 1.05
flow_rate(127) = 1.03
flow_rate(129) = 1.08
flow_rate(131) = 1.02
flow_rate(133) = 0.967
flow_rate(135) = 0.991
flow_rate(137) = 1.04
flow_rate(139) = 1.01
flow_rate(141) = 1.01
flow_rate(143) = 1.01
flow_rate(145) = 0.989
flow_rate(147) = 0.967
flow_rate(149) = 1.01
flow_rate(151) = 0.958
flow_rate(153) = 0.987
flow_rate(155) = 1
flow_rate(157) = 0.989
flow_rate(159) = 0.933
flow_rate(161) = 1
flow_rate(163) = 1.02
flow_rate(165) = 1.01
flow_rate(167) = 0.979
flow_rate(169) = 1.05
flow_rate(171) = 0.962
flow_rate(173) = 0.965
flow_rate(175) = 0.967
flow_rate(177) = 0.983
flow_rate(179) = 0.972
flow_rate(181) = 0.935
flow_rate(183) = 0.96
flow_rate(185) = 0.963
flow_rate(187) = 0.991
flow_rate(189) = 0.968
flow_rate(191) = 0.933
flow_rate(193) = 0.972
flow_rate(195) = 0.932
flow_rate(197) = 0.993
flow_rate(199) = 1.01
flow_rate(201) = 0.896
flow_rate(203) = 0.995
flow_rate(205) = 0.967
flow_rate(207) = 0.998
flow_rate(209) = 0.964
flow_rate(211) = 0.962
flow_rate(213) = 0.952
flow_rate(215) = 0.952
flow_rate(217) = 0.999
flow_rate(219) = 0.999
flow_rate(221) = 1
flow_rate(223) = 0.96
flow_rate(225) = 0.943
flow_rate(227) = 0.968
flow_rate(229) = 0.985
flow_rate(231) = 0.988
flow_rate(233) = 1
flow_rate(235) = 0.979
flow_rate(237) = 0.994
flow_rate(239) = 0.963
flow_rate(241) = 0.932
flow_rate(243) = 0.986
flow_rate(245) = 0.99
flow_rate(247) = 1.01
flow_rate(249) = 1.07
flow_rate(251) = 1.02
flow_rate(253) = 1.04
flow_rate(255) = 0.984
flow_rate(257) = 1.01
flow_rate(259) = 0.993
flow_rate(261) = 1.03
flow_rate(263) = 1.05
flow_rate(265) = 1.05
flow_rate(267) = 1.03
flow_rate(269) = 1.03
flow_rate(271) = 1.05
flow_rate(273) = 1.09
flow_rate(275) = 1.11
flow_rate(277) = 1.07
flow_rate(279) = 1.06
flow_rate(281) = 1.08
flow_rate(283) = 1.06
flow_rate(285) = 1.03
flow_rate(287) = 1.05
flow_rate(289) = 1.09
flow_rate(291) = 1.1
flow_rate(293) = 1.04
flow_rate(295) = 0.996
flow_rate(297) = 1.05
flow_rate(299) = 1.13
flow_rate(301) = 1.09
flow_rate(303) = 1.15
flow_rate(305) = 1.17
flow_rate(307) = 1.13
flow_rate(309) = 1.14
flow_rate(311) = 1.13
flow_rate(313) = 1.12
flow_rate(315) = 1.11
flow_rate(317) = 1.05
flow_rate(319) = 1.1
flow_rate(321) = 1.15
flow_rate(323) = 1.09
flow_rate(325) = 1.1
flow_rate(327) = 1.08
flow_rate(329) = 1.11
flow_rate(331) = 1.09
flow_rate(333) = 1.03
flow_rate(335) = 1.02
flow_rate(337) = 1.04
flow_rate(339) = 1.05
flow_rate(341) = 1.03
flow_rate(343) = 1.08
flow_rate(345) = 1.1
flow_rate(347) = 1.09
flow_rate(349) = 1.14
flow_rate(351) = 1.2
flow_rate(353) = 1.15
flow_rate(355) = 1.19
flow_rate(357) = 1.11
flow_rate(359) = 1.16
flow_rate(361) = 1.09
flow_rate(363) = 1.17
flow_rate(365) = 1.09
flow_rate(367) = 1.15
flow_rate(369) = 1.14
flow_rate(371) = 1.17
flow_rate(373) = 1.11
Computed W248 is 2.8 kPa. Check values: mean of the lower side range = 0.995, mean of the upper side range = 1.11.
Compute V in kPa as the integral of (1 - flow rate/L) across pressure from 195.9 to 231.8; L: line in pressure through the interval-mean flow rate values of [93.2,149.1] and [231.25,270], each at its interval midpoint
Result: 1.40 kPa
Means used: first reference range 1.03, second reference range 1.01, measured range 0.974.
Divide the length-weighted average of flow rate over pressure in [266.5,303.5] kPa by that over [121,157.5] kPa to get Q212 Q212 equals 1.06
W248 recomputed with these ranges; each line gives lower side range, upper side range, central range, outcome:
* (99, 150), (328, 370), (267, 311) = 0.1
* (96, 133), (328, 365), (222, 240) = 1.6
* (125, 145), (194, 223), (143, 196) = 1.0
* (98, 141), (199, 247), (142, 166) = 0.5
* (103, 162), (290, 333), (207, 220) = 1.0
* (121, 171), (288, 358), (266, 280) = 0.1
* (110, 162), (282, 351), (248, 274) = 0.7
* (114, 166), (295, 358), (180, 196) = 1.2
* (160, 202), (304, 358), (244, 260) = 0.3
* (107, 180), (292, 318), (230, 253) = 1.4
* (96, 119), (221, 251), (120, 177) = 1.1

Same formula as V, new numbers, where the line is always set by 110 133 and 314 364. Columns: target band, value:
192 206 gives 1.20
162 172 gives 0.41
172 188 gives 1.28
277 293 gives 0.27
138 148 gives 0.40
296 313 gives -0.52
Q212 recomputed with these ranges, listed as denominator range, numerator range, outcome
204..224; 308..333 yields 1.13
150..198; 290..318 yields 1.13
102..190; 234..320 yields 1.05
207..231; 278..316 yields 1.12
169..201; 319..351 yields 1.12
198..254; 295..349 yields 1.11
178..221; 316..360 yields 1.13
